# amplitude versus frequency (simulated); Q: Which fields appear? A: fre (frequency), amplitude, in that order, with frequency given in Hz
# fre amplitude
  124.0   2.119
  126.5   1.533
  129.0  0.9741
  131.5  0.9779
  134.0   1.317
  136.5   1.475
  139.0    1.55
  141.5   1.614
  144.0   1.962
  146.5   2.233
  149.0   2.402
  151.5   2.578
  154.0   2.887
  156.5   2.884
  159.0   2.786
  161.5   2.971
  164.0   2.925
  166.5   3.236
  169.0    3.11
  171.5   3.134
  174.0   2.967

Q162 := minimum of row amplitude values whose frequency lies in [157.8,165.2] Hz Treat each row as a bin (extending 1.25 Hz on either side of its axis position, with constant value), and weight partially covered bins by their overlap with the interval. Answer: 2.786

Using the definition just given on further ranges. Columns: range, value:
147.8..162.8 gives 2.402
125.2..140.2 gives 0.9741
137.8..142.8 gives 1.55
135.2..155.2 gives 1.475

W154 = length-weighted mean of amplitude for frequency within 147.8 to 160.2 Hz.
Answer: 2.71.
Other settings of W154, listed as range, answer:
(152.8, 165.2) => 2.89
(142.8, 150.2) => 2.2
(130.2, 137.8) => 1.26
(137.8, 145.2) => 1.71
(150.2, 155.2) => 2.73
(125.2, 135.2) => 1.2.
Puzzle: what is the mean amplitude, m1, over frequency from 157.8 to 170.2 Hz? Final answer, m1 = 3.01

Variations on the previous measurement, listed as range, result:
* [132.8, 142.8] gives 1.49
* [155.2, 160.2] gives 2.84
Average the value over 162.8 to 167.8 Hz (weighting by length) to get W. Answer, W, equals 3.08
